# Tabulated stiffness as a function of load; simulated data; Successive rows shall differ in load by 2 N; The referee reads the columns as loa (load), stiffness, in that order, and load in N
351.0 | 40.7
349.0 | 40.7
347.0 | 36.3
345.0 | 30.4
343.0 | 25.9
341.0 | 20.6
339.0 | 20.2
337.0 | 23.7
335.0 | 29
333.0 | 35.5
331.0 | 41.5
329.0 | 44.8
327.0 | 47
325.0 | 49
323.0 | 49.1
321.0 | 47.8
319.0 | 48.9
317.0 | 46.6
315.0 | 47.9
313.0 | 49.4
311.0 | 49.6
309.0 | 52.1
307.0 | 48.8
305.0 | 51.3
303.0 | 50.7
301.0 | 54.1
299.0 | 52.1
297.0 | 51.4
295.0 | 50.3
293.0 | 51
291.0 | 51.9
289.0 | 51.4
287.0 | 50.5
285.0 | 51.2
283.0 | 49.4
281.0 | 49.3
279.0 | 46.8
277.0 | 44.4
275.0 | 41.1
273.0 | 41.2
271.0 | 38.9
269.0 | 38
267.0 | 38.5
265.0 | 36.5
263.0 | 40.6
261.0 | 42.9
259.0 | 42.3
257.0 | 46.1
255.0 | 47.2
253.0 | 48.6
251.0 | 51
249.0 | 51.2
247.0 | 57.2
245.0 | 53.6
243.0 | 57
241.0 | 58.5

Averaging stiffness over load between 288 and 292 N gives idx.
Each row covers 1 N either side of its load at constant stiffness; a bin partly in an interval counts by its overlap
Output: 51.6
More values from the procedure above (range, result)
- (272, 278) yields 42.2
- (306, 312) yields 50.2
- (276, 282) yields 46.8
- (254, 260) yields 45.2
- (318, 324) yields 48.6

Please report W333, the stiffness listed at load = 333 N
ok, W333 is 35.5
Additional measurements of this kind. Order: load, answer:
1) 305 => 51.3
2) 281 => 49.3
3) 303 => 50.7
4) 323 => 49.1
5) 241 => 58.5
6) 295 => 50.3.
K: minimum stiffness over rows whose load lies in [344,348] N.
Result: 30.4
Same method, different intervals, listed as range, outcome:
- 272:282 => 41.1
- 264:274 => 36.5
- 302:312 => 48.8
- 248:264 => 40.6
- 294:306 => 50.3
